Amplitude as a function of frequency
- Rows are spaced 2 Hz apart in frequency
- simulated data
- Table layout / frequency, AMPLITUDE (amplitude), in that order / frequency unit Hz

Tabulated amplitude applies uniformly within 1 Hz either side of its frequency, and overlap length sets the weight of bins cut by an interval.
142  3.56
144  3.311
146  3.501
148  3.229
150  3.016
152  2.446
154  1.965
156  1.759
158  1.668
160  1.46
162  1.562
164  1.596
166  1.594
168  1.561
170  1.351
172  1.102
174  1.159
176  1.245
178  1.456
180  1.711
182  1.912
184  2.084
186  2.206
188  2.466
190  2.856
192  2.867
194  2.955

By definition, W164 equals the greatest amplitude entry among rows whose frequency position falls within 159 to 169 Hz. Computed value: 1.596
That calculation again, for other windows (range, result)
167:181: 1.711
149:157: 3.016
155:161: 1.759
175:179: 1.456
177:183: 1.912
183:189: 2.466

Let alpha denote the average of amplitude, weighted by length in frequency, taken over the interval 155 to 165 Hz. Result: 1.61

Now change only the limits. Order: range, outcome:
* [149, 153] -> 2.73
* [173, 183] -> 1.5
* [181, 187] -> 2.07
